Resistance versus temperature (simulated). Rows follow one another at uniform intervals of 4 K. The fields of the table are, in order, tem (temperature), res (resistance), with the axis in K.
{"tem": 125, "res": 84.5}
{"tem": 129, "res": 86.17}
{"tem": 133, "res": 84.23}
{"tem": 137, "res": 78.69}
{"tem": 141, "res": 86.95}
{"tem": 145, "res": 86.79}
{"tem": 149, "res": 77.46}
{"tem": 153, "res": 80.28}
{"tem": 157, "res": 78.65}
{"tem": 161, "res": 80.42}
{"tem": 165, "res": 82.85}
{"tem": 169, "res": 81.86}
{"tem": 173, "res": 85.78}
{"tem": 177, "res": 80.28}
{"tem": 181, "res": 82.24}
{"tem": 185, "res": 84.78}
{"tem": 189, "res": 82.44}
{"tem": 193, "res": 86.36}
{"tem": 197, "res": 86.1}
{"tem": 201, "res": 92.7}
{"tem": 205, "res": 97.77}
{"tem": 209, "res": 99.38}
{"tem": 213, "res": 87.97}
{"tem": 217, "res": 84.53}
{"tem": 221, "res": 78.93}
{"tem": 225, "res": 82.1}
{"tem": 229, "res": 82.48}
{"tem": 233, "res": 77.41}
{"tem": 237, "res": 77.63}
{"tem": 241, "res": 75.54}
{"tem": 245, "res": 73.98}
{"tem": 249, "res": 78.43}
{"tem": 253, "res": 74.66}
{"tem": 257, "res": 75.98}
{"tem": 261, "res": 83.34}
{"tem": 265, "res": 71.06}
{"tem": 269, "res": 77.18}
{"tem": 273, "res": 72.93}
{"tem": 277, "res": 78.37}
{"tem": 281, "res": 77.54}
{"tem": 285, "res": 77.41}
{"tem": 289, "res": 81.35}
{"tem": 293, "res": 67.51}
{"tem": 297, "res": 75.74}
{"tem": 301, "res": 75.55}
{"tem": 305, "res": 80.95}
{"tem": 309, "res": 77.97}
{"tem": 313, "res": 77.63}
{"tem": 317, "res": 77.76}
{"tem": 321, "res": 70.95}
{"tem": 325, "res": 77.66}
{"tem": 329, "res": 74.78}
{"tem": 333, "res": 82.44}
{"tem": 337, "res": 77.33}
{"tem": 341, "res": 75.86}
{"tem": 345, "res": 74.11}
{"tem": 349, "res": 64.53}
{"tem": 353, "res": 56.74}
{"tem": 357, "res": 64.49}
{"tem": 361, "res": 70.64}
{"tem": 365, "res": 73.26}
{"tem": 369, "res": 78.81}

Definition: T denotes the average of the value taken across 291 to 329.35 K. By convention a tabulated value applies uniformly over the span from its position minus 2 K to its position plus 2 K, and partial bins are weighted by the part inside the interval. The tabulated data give 75.7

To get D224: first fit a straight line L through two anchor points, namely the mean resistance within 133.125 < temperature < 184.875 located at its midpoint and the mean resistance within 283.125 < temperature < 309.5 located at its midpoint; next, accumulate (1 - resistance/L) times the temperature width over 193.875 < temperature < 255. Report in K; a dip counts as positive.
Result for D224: -2.99 K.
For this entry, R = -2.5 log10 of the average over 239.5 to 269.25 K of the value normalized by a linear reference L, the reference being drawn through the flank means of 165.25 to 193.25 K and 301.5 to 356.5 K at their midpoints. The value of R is 0.035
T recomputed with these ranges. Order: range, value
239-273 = 76.1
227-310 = 76.8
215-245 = 79.4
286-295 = 74.8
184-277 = 81.8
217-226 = 81.2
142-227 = 84.8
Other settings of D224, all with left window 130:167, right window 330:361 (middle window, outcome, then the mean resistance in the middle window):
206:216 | -1.88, 93.2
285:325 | -1.71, 76.3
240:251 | 0.07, 76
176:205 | -2.36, 86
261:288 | -0.59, 76.5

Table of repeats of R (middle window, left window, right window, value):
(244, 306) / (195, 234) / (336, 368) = 0.04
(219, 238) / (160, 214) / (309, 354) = 0.04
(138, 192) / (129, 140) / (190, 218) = 0.05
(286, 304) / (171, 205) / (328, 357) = 0.01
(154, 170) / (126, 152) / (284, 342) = 0.02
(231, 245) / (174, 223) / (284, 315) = 0.09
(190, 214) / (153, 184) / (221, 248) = -0.15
